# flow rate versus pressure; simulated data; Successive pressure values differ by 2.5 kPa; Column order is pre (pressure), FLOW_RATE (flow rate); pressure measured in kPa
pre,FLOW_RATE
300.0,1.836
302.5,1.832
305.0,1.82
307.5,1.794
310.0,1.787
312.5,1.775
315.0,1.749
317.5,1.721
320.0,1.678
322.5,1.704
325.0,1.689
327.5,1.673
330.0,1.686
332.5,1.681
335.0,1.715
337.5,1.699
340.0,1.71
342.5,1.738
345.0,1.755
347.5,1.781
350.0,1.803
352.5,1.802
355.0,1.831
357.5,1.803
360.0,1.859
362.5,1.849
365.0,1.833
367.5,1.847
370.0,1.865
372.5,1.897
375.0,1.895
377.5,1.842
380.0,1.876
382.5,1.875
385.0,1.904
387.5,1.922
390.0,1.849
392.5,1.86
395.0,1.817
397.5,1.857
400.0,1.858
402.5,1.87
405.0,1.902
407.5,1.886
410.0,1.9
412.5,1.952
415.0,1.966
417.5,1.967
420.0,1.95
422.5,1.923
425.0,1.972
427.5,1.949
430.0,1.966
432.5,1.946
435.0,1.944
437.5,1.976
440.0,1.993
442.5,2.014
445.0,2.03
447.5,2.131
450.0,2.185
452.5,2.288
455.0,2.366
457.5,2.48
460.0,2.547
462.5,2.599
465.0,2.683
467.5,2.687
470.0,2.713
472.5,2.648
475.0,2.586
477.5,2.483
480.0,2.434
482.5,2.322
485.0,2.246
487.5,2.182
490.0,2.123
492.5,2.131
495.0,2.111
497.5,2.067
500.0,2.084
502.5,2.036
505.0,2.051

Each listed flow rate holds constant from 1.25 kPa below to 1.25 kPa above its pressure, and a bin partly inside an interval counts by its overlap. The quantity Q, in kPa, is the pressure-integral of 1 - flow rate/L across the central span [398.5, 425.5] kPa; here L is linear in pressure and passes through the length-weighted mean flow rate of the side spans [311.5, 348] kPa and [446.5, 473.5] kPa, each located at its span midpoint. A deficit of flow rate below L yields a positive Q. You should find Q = 3.5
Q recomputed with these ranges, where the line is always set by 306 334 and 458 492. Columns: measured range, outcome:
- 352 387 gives 1.8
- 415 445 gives 3.8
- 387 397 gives 1.0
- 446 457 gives 0.5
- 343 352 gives 0.4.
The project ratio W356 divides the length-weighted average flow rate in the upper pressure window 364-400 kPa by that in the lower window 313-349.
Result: 1.09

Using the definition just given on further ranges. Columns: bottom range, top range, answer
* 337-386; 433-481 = 1.29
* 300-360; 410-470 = 1.23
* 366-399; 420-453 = 1.08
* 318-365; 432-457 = 1.20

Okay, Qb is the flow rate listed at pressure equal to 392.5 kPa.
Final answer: 1.86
